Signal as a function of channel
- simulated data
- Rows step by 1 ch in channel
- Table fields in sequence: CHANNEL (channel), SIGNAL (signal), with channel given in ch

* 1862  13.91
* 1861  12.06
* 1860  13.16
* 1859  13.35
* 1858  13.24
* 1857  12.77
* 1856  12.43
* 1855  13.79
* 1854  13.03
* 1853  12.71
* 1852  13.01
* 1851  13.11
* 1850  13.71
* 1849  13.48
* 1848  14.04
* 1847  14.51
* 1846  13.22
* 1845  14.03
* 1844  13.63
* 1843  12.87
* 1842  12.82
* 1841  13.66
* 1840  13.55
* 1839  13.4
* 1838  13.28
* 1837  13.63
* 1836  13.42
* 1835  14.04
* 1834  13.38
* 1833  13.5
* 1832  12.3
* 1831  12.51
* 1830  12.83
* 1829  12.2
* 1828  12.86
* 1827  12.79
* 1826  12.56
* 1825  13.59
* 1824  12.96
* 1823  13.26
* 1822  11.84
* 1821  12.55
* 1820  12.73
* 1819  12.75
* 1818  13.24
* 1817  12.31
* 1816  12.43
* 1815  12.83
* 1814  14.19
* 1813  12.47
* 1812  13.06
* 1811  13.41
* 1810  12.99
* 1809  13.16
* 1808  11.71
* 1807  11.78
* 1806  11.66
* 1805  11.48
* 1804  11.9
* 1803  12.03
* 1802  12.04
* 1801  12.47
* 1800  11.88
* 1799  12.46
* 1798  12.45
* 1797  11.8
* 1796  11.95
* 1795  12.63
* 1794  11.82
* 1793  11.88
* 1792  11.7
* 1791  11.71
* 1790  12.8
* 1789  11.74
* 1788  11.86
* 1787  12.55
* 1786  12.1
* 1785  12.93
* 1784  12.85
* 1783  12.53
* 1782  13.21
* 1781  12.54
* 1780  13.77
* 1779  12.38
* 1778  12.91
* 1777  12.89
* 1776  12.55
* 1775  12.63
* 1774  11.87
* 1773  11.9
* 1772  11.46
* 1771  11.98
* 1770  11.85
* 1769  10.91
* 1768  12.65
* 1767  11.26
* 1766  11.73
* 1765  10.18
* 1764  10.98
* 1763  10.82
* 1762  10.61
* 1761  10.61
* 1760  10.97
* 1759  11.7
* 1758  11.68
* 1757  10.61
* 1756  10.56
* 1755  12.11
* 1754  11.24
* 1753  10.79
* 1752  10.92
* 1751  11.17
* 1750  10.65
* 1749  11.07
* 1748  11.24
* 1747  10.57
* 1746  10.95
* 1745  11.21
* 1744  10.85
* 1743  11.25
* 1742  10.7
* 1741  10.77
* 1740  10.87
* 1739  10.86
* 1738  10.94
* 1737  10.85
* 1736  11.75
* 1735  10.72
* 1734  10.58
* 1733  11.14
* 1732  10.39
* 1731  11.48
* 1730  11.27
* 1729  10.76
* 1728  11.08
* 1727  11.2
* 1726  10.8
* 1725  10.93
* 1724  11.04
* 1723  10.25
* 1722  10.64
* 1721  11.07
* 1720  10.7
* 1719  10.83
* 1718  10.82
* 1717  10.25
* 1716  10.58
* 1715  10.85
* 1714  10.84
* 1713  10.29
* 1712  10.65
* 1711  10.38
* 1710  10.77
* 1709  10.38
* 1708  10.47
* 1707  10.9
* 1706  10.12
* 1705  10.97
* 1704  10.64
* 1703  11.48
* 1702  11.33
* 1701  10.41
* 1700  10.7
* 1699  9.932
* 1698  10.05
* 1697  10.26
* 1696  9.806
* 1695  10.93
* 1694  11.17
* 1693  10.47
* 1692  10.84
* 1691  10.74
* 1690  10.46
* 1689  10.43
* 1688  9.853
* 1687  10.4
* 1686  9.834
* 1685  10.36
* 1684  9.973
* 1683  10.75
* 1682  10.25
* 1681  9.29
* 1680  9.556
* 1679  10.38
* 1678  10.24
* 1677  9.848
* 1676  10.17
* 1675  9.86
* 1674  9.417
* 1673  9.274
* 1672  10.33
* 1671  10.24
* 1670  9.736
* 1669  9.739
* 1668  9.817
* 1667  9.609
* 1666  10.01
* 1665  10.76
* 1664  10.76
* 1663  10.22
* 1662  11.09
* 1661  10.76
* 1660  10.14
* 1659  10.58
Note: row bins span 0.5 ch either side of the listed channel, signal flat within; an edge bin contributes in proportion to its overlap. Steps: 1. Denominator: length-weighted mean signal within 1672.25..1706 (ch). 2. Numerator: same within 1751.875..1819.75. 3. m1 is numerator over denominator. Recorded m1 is 1.17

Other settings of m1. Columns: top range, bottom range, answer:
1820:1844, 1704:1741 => 1.21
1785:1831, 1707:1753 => 1.15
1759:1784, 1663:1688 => 1.19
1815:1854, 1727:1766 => 1.19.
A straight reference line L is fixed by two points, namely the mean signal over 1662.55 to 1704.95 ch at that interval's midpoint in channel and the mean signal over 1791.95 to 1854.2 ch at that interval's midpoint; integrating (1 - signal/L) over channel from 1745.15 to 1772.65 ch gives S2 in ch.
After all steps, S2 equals 1.1 ch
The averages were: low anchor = 10.3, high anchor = 12.8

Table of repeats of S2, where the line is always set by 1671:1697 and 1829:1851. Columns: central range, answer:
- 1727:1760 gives 1.10 ch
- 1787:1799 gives 0.34 ch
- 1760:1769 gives 0.57 ch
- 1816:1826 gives 0.17 ch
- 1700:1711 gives -0.10 ch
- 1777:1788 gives -0.48 ch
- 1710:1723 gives 0.25 ch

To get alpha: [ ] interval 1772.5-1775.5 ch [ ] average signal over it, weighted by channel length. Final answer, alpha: 12.1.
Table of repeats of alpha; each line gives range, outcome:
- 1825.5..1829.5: 12.6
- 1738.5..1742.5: 10.8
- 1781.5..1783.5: 12.9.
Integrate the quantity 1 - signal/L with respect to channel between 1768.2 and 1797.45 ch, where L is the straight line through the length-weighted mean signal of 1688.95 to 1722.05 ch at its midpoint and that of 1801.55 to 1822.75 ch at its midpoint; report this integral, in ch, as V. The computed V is -0.7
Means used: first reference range 10.6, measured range 12.3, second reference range 12.5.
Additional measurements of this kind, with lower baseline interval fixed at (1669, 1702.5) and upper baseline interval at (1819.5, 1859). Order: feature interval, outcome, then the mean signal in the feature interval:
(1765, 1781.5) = -0.34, 12.1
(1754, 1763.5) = 0.43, 11.1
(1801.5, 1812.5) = 0.22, 12.3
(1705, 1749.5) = 0.76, 10.8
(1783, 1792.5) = -0.07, 12.3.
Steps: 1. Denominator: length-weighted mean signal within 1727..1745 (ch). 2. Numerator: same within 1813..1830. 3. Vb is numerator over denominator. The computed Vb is 1.2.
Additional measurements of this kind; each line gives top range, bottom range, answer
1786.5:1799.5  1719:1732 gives 1.11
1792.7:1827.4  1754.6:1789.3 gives 1.05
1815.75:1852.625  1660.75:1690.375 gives 1.30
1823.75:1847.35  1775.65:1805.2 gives 1.07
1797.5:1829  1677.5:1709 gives 1.21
